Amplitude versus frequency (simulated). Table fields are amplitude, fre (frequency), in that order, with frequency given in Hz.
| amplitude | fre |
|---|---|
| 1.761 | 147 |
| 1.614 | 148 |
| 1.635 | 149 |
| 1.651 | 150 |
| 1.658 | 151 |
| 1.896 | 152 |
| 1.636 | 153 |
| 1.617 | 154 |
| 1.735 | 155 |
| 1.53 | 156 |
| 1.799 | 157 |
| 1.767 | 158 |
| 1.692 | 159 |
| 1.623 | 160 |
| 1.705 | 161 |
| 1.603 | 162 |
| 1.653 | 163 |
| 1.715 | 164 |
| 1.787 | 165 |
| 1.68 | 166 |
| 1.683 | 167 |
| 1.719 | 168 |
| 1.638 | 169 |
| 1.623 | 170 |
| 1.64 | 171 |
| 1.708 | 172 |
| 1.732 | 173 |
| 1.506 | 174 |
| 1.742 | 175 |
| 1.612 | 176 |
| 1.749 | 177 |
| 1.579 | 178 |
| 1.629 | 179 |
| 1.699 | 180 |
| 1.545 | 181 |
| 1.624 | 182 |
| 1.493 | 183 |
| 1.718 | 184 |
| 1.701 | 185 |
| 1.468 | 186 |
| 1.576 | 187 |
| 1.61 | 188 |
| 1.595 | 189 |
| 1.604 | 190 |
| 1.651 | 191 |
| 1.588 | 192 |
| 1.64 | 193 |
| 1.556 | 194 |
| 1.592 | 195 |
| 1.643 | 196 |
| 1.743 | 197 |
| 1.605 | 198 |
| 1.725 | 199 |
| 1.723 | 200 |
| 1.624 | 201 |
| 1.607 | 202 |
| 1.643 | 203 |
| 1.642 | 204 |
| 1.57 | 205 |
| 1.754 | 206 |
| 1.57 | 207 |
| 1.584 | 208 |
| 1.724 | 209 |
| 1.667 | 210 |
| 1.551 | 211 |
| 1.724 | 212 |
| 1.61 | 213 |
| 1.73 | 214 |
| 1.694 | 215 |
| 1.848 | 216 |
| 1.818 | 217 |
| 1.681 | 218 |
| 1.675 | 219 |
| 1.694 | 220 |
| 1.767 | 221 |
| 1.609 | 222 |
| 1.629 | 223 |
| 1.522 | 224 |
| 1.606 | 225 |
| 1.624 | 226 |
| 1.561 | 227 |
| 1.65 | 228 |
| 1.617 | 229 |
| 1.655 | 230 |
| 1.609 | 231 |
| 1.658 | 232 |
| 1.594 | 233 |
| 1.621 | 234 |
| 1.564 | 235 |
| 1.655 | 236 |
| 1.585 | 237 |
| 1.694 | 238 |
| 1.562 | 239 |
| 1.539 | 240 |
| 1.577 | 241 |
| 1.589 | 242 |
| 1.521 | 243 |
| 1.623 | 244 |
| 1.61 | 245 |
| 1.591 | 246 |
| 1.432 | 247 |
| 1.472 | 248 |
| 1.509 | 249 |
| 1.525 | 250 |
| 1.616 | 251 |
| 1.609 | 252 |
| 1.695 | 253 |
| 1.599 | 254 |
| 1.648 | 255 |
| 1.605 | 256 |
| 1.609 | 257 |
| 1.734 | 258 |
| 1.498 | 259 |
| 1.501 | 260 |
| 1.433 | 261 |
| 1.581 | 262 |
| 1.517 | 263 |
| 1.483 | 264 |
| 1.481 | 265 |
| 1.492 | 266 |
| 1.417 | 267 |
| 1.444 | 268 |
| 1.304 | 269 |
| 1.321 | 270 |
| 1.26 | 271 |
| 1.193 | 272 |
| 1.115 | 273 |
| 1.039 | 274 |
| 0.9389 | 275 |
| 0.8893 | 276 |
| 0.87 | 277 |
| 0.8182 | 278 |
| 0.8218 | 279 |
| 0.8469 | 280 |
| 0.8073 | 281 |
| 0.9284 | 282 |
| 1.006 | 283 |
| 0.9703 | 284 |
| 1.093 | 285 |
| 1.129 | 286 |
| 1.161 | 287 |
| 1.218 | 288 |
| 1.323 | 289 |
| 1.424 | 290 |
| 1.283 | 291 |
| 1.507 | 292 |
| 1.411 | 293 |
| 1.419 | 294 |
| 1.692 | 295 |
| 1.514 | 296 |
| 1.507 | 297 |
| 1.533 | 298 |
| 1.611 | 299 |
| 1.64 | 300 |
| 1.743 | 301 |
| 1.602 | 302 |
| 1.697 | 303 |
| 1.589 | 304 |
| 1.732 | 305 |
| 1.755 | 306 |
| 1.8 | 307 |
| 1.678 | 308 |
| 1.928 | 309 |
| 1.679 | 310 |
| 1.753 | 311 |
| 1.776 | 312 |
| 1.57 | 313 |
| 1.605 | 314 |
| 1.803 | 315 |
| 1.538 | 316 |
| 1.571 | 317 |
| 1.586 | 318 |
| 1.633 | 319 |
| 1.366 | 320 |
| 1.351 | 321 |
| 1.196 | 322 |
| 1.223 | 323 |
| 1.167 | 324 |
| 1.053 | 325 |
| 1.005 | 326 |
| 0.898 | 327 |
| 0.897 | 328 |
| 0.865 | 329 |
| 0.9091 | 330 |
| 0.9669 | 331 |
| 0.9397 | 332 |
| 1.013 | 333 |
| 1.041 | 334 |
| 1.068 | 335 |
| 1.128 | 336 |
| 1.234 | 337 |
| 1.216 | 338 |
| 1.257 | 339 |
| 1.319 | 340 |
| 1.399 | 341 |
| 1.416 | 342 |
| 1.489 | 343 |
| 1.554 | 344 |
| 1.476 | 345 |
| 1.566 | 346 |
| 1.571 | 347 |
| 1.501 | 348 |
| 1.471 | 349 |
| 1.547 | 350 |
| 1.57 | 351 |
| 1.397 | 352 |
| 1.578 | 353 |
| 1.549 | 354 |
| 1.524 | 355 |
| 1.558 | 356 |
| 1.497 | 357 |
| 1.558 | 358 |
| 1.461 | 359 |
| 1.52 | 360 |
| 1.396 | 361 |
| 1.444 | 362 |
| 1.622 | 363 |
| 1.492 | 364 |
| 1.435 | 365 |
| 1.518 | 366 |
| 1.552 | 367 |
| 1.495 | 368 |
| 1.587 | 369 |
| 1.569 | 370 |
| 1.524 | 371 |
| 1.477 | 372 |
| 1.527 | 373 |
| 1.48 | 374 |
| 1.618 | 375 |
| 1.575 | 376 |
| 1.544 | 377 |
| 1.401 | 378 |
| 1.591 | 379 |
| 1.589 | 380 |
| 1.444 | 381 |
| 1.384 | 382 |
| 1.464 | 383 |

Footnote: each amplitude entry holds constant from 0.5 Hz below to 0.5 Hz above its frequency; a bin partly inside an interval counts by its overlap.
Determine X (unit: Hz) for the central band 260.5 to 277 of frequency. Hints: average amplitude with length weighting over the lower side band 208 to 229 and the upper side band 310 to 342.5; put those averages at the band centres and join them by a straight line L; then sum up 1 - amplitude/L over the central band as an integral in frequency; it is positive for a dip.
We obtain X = 2.16 Hz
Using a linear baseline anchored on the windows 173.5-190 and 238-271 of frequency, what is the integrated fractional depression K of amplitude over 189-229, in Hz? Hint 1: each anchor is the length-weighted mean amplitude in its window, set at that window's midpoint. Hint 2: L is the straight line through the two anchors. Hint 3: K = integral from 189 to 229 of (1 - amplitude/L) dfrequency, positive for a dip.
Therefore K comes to -1.7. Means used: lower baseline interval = 1.62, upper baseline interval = 1.53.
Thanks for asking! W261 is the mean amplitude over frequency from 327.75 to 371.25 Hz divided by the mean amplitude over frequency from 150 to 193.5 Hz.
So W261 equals 0.83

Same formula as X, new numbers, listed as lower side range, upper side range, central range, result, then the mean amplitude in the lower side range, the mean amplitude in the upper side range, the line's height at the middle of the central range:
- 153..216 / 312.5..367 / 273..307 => 3.7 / 1.65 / 1.36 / 1.46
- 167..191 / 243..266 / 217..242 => -0.7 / 1.63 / 1.56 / 1.58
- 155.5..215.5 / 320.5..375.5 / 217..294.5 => 5.0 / 1.65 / 1.36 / 1.52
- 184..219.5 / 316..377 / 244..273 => 0.8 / 1.65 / 1.38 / 1.54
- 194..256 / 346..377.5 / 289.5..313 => -0.8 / 1.63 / 1.52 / 1.57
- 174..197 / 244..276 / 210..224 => -1.2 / 1.62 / 1.45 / 1.55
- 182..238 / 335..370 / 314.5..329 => 2.0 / 1.64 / 1.46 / 1.5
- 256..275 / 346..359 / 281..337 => 3.7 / 1.4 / 1.53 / 1.47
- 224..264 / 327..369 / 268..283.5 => 5.0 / 1.58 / 1.36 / 1.52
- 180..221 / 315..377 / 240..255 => -0.1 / 1.65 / 1.38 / 1.56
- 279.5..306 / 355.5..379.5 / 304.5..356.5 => 1.6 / 1.37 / 1.52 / 1.44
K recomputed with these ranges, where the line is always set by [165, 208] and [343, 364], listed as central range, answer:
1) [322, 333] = 3.8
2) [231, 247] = 0.1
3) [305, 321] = -1.2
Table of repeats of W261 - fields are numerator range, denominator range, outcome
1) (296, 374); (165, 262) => 0.89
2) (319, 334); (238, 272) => 0.71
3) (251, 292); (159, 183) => 0.77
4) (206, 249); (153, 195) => 0.99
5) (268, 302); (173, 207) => 0.76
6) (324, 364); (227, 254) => 0.83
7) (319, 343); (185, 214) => 0.70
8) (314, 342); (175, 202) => 0.75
